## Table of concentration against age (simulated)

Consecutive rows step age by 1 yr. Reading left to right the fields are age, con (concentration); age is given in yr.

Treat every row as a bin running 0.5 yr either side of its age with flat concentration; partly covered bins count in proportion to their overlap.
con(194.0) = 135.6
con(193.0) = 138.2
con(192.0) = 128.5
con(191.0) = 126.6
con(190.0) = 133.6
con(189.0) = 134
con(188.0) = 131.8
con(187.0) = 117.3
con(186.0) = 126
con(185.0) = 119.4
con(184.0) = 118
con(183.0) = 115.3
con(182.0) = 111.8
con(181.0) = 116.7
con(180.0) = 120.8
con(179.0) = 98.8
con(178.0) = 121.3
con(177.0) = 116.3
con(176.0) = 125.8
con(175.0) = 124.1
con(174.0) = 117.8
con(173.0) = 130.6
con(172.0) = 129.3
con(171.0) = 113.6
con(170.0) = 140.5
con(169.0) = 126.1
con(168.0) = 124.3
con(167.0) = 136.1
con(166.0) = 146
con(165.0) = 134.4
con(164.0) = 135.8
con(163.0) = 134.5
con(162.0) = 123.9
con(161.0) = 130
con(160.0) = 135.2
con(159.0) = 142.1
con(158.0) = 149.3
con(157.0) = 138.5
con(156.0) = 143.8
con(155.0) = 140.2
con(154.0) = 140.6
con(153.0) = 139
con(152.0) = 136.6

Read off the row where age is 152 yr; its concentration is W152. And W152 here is 136.6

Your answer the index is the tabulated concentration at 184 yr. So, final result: 118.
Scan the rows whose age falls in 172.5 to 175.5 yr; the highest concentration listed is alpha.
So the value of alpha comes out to 130.6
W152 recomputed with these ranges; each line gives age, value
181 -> 116.7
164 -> 135.8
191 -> 126.6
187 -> 117.3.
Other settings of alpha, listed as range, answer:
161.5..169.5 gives 146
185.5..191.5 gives 134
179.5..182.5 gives 120.8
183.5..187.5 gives 126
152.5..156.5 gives 143.8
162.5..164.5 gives 135.8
